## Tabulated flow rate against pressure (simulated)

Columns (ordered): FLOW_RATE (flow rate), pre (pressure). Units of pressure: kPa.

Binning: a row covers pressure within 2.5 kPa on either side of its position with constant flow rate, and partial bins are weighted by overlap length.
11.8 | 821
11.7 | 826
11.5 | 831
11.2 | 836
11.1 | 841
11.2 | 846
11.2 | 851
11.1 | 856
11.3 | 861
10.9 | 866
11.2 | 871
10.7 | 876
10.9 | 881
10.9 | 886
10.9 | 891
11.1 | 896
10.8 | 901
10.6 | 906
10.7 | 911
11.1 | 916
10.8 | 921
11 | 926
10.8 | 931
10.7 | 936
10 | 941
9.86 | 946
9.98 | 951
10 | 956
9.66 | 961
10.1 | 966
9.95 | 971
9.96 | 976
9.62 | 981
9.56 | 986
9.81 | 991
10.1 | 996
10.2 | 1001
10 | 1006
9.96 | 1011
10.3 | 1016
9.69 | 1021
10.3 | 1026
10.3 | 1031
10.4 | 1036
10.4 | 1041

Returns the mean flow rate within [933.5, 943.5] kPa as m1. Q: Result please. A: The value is 10.3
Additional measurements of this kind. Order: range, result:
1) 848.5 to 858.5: 11.2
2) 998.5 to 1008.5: 10.1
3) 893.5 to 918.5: 10.9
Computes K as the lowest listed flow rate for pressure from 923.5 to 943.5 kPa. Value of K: 10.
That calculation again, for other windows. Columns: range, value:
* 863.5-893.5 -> 10.7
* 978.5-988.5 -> 9.56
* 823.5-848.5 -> 11.1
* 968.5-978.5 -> 9.95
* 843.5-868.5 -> 10.9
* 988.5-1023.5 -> 9.69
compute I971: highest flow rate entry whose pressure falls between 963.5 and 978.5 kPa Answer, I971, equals 10.1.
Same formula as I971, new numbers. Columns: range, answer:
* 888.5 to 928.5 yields 11.1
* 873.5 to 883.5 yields 10.9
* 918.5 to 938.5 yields 11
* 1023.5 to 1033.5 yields 10.3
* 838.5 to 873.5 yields 11.3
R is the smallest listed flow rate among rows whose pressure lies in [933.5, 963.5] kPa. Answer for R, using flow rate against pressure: 9.66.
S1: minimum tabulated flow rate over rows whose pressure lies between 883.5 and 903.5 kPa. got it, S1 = 10.8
